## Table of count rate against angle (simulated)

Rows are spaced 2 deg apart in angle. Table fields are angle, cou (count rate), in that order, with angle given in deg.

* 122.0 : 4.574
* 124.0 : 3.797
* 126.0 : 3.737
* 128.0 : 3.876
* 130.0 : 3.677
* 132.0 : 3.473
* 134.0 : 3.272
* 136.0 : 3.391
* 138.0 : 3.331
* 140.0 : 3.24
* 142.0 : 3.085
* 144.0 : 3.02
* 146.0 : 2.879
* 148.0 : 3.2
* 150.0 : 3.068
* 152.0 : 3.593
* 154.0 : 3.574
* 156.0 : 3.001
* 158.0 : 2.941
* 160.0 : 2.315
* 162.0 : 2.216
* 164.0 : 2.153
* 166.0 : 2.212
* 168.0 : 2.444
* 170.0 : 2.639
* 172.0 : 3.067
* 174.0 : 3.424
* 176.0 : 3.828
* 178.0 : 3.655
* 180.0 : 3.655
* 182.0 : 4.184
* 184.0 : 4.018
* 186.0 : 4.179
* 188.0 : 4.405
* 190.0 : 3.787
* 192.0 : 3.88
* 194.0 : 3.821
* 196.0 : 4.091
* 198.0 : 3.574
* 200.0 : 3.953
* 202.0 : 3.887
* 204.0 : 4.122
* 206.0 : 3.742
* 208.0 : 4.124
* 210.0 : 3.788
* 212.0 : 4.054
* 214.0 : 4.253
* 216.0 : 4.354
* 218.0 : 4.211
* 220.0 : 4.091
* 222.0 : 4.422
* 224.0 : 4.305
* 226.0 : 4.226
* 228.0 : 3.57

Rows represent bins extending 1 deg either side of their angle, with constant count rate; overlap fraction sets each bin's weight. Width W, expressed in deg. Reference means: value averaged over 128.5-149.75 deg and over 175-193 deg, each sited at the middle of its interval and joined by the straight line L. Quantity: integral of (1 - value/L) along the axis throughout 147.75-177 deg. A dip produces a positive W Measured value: 5.8 deg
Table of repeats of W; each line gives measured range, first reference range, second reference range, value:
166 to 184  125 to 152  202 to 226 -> 1.9 deg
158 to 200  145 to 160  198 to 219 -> 2.3 deg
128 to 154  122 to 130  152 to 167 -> 0.3 deg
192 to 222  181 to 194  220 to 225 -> 1.3 deg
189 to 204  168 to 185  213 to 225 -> -0.1 deg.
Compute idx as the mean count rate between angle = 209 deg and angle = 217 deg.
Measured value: 4.11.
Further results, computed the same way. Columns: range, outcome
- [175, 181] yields 3.71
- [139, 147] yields 3.06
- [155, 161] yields 2.75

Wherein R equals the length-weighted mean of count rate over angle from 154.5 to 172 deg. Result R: 2.55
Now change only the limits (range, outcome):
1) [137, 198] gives 3.3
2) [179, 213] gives 3.96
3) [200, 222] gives 4.07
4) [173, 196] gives 3.9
